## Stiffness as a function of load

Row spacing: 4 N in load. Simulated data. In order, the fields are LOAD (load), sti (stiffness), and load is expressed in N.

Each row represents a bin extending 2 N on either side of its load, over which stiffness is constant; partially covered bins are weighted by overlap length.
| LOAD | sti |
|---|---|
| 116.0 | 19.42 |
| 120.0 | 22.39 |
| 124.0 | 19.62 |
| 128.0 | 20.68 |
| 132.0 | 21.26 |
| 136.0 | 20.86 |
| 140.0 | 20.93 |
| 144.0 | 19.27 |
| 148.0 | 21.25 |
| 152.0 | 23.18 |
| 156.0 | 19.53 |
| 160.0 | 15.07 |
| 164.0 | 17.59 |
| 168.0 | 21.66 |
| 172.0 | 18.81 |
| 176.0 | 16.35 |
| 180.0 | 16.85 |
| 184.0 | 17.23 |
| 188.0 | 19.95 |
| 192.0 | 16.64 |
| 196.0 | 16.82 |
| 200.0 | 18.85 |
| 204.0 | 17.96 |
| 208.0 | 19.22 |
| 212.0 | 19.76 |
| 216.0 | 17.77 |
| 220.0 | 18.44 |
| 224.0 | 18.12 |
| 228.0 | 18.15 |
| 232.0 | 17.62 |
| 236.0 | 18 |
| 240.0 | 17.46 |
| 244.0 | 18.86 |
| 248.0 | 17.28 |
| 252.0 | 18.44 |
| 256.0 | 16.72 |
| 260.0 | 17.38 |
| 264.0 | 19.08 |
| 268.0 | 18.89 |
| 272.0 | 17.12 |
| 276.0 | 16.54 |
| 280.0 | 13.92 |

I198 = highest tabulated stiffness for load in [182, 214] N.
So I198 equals 19.95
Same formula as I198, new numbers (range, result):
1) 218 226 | 18.44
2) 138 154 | 23.18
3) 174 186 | 17.23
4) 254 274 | 19.08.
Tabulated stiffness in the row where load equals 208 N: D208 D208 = 19.22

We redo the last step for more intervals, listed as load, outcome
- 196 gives 16.82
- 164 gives 17.59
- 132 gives 21.26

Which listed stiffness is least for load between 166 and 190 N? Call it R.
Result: 16.35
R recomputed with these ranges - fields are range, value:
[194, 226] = 16.82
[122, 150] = 19.27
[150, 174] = 15.07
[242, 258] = 16.72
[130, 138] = 20.86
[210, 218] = 17.77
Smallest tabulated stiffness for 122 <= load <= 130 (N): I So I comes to 19.62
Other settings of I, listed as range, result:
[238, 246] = 17.46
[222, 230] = 18.12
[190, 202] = 16.64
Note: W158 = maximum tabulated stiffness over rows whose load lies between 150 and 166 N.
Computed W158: 23.18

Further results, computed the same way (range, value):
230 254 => 18.86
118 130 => 22.39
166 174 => 21.66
